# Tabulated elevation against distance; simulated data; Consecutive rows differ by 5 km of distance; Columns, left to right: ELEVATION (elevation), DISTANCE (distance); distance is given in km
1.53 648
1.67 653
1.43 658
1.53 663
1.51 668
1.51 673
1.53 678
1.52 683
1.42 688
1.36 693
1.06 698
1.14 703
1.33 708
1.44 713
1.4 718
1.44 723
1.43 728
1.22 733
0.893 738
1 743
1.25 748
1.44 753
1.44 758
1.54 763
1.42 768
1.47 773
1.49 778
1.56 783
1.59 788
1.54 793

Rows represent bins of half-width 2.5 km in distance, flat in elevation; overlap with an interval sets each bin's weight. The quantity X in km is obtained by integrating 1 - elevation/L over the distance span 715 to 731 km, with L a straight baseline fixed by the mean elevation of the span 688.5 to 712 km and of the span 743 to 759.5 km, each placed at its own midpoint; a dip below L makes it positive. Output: -1.7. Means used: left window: 1.25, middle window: 1.42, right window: 1.32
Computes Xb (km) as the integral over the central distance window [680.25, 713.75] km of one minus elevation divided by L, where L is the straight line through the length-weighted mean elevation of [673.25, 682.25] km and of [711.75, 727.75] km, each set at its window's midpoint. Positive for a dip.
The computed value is 3.6 km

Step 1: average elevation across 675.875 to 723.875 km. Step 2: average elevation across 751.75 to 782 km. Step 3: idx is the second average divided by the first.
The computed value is 1.1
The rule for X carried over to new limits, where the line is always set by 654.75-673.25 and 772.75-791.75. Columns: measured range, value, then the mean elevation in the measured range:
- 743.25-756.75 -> 2.0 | 1.3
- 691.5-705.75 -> 3.1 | 1.18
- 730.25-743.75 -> 4.2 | 1.05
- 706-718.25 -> 1.0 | 1.39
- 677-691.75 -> 0.3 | 1.47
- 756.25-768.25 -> 0.4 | 1.48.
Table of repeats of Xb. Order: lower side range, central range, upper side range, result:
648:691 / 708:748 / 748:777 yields 5.64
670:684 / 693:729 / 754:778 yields 4.35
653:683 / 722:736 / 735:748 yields -2.98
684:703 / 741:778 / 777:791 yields 2.55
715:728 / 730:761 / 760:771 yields 5.07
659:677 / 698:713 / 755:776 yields 2.55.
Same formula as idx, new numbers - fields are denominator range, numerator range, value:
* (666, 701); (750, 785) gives 1.05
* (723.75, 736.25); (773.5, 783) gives 1.14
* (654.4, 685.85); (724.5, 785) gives 0.89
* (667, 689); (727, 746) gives 0.74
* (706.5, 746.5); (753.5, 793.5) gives 1.18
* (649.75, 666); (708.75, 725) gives 0.92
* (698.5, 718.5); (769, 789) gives 1.17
